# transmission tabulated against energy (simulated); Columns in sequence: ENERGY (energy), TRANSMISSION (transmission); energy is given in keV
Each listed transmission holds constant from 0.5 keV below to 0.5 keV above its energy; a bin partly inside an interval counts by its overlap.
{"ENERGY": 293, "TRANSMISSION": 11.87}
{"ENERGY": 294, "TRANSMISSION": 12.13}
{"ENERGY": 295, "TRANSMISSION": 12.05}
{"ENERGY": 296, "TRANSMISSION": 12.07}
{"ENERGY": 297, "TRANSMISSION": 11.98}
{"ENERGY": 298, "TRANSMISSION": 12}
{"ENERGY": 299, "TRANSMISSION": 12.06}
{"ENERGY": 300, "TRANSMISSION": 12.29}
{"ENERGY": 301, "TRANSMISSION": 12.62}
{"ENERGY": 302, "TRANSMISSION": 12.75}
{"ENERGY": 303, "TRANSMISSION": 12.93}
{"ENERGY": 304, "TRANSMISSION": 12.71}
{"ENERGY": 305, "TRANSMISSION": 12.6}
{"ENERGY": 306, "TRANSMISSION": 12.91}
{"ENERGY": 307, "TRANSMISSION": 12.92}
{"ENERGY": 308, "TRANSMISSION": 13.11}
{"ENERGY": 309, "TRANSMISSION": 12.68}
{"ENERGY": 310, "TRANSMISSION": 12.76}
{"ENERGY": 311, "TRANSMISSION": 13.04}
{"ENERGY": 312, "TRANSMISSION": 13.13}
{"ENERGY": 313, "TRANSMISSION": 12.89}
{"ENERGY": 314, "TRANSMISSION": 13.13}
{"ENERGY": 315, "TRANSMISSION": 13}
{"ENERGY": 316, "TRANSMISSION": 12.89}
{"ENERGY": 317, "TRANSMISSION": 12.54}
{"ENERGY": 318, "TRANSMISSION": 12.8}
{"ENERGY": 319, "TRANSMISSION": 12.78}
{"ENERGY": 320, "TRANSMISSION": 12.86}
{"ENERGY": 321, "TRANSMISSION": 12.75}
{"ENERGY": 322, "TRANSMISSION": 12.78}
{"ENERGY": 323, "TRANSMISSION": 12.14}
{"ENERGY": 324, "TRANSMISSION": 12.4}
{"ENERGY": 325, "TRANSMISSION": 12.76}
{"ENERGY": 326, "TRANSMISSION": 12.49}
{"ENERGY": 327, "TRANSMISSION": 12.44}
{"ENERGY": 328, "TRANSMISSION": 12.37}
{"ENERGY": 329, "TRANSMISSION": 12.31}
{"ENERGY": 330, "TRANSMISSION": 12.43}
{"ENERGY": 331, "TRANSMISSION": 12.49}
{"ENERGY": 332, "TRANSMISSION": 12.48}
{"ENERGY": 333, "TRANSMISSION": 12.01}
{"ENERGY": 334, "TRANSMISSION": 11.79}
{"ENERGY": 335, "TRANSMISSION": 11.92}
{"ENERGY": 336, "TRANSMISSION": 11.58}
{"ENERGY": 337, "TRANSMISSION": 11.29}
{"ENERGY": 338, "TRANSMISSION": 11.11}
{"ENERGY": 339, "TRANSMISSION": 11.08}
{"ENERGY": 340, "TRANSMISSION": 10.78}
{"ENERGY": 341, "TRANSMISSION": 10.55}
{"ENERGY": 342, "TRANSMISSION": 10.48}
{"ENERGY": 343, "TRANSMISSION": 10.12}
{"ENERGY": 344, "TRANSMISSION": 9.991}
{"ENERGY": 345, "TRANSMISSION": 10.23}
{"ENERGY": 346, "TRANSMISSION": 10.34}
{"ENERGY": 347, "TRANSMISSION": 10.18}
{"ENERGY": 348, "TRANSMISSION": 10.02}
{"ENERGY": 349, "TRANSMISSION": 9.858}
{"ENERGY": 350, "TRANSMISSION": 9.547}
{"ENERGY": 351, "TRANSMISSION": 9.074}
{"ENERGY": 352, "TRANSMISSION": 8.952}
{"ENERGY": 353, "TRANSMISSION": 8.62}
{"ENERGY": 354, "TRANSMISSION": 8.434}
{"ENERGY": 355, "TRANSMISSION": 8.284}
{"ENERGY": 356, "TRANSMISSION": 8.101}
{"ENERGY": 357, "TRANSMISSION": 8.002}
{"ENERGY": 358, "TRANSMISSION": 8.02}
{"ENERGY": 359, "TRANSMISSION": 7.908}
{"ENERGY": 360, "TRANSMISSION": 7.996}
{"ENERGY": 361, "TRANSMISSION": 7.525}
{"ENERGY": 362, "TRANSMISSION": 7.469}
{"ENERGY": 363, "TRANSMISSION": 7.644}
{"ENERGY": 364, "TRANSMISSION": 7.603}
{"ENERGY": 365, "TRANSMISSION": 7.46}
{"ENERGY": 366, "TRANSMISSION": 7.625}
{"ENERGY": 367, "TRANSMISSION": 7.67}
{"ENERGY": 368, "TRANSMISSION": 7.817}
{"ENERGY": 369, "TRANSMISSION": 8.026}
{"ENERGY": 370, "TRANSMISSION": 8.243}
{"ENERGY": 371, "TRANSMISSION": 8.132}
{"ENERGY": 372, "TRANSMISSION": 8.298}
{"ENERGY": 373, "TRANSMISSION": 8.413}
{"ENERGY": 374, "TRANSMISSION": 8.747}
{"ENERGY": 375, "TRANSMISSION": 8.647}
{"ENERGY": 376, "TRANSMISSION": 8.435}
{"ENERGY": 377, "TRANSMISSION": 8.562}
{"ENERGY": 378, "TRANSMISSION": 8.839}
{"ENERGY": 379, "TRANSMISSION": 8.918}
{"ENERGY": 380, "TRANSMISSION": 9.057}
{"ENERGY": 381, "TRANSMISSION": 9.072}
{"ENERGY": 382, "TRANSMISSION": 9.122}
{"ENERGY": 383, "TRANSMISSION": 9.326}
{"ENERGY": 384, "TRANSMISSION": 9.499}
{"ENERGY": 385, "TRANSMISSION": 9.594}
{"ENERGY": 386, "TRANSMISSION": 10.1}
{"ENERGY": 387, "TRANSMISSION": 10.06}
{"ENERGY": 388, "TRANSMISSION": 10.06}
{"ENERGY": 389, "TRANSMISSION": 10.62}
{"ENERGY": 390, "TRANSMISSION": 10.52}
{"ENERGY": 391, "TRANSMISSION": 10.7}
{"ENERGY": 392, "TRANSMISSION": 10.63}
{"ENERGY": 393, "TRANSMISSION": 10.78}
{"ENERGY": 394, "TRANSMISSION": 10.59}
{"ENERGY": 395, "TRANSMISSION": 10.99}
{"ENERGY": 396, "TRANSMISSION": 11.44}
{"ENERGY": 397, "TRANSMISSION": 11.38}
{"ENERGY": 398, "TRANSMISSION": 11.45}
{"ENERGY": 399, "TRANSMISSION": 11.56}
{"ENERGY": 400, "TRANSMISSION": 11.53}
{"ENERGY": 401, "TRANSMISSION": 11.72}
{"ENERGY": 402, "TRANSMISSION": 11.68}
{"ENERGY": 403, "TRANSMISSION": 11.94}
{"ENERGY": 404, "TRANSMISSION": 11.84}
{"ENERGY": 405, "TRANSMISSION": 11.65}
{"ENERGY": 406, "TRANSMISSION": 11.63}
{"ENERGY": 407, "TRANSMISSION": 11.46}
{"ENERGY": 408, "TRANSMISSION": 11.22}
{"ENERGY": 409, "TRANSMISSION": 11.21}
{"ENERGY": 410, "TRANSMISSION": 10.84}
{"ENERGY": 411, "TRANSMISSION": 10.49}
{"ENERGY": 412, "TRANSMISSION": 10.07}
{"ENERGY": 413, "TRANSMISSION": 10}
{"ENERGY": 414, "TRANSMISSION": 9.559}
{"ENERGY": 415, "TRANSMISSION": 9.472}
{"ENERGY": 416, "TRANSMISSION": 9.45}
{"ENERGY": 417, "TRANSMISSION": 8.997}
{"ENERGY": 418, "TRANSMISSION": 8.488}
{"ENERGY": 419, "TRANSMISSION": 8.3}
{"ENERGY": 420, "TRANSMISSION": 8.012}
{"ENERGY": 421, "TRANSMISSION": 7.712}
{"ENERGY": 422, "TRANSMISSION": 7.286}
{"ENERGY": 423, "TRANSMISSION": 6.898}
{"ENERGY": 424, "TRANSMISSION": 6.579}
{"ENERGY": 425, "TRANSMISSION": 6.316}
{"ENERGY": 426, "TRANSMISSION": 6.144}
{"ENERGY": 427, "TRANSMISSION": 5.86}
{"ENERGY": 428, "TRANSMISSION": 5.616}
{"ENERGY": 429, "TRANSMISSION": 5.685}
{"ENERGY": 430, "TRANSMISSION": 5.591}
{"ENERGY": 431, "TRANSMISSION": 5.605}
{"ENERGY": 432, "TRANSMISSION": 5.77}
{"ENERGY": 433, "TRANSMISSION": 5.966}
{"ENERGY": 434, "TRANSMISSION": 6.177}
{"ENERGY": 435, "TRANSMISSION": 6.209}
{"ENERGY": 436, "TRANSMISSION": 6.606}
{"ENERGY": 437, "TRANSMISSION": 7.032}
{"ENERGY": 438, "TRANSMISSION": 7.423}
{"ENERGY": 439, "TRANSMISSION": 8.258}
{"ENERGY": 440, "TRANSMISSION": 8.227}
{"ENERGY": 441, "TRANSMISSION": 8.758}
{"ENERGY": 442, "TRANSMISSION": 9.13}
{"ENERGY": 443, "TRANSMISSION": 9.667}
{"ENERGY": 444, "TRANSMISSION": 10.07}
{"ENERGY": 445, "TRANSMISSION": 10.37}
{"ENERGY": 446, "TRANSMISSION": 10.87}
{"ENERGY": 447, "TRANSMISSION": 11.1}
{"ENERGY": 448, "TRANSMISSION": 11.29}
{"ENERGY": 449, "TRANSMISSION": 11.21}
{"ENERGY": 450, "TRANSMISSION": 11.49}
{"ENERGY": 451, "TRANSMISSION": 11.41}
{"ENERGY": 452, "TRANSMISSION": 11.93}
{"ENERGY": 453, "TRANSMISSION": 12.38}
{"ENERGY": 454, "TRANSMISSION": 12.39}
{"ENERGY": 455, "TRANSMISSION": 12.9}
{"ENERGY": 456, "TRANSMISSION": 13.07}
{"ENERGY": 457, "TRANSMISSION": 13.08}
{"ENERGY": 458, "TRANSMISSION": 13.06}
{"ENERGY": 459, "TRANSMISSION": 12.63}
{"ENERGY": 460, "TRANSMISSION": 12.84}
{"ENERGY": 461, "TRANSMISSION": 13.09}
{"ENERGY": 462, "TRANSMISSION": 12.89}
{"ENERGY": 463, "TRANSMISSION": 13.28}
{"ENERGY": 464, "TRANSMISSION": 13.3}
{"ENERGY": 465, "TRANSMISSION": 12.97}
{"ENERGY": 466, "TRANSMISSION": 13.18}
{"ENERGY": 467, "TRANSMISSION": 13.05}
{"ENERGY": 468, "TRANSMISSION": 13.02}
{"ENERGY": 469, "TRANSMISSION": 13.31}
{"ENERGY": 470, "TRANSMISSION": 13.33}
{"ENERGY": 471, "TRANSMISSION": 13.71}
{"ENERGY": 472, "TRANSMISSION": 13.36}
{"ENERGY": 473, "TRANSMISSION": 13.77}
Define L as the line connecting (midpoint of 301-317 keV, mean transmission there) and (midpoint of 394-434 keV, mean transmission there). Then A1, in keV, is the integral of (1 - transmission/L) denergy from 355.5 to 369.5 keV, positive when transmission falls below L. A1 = 4.08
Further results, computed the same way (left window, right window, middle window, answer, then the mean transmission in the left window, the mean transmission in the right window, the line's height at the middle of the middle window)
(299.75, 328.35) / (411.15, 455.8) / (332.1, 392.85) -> 9.5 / 12.7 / 8.64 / 11.1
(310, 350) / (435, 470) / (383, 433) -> 8.9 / 11.8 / 11.3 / 11.5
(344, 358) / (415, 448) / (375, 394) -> -2.4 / 9.19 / 7.71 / 8.58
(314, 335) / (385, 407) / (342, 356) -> 2.9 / 12.5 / 11.1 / 12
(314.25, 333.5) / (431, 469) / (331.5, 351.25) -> 2.5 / 12.6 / 10.7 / 12.3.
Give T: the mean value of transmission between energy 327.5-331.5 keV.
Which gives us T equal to 12.4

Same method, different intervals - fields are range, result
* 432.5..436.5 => 6.24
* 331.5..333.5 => 12.2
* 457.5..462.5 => 12.9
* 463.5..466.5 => 13.2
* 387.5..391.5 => 10.5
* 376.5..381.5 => 8.89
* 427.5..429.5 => 5.65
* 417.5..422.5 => 7.96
